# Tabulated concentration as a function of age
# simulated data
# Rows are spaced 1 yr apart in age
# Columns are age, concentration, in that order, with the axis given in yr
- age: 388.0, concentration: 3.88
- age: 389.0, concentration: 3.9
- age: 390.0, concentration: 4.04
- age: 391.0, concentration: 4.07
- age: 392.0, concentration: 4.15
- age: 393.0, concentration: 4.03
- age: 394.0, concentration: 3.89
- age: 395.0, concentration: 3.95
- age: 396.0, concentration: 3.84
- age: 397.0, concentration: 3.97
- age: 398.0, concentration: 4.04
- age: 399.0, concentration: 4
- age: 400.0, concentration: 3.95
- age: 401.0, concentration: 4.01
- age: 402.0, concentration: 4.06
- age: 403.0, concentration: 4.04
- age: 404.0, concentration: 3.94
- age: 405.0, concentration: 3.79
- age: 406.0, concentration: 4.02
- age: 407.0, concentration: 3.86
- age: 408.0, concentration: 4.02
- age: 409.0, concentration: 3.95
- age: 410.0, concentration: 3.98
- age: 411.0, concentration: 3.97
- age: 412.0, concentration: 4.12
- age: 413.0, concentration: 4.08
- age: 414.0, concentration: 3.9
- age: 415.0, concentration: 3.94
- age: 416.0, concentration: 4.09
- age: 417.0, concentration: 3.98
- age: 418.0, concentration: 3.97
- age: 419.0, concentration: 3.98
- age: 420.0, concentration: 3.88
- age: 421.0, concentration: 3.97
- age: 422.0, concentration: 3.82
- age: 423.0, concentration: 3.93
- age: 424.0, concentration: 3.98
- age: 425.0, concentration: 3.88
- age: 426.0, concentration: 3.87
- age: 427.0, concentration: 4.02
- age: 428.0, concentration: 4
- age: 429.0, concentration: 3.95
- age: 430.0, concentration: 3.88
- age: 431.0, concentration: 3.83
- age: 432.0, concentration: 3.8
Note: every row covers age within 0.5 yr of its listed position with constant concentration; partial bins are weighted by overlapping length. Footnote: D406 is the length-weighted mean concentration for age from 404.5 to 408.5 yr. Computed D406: 3.92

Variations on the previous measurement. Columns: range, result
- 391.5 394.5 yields 4.02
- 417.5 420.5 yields 3.94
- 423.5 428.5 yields 3.95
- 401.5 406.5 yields 3.97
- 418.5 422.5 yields 3.91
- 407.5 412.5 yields 4.01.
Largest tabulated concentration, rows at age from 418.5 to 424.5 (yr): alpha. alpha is 3.98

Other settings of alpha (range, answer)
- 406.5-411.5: 4.02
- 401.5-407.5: 4.06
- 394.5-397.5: 3.97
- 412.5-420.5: 4.09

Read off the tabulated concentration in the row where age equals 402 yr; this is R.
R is 4.06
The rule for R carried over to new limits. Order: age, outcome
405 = 3.79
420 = 3.88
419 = 3.98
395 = 3.95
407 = 3.86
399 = 4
